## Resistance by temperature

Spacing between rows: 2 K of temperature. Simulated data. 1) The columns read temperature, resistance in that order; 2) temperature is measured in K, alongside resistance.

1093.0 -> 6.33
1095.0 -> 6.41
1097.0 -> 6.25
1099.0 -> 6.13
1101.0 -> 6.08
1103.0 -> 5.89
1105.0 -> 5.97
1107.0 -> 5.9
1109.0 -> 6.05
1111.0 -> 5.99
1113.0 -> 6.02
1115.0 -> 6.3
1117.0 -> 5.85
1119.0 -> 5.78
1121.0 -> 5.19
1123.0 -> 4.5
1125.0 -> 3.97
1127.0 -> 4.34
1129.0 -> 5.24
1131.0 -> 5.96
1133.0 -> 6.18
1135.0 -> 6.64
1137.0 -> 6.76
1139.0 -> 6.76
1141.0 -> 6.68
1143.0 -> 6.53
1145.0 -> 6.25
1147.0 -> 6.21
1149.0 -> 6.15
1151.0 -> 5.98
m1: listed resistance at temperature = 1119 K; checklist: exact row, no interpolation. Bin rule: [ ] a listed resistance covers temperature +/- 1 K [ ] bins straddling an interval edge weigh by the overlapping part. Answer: 5.78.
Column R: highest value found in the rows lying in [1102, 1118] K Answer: 6.3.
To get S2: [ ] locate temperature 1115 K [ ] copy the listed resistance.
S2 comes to 6.3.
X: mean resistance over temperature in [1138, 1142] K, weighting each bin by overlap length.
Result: 6.72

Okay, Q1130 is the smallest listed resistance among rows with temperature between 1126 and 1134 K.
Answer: 4.34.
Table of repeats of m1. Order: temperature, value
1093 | 6.33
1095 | 6.41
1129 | 5.24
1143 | 6.53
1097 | 6.25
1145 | 6.25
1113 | 6.02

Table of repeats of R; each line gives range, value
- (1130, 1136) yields 6.64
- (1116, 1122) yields 5.85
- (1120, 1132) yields 5.96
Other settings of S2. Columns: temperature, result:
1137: 6.76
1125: 3.97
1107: 5.9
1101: 6.08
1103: 5.89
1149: 6.15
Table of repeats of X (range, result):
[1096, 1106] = 6.06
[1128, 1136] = 6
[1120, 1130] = 4.65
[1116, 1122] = 5.61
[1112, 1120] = 5.99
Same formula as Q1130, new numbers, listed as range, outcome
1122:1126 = 3.97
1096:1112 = 5.89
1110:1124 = 4.5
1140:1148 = 6.21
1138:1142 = 6.68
